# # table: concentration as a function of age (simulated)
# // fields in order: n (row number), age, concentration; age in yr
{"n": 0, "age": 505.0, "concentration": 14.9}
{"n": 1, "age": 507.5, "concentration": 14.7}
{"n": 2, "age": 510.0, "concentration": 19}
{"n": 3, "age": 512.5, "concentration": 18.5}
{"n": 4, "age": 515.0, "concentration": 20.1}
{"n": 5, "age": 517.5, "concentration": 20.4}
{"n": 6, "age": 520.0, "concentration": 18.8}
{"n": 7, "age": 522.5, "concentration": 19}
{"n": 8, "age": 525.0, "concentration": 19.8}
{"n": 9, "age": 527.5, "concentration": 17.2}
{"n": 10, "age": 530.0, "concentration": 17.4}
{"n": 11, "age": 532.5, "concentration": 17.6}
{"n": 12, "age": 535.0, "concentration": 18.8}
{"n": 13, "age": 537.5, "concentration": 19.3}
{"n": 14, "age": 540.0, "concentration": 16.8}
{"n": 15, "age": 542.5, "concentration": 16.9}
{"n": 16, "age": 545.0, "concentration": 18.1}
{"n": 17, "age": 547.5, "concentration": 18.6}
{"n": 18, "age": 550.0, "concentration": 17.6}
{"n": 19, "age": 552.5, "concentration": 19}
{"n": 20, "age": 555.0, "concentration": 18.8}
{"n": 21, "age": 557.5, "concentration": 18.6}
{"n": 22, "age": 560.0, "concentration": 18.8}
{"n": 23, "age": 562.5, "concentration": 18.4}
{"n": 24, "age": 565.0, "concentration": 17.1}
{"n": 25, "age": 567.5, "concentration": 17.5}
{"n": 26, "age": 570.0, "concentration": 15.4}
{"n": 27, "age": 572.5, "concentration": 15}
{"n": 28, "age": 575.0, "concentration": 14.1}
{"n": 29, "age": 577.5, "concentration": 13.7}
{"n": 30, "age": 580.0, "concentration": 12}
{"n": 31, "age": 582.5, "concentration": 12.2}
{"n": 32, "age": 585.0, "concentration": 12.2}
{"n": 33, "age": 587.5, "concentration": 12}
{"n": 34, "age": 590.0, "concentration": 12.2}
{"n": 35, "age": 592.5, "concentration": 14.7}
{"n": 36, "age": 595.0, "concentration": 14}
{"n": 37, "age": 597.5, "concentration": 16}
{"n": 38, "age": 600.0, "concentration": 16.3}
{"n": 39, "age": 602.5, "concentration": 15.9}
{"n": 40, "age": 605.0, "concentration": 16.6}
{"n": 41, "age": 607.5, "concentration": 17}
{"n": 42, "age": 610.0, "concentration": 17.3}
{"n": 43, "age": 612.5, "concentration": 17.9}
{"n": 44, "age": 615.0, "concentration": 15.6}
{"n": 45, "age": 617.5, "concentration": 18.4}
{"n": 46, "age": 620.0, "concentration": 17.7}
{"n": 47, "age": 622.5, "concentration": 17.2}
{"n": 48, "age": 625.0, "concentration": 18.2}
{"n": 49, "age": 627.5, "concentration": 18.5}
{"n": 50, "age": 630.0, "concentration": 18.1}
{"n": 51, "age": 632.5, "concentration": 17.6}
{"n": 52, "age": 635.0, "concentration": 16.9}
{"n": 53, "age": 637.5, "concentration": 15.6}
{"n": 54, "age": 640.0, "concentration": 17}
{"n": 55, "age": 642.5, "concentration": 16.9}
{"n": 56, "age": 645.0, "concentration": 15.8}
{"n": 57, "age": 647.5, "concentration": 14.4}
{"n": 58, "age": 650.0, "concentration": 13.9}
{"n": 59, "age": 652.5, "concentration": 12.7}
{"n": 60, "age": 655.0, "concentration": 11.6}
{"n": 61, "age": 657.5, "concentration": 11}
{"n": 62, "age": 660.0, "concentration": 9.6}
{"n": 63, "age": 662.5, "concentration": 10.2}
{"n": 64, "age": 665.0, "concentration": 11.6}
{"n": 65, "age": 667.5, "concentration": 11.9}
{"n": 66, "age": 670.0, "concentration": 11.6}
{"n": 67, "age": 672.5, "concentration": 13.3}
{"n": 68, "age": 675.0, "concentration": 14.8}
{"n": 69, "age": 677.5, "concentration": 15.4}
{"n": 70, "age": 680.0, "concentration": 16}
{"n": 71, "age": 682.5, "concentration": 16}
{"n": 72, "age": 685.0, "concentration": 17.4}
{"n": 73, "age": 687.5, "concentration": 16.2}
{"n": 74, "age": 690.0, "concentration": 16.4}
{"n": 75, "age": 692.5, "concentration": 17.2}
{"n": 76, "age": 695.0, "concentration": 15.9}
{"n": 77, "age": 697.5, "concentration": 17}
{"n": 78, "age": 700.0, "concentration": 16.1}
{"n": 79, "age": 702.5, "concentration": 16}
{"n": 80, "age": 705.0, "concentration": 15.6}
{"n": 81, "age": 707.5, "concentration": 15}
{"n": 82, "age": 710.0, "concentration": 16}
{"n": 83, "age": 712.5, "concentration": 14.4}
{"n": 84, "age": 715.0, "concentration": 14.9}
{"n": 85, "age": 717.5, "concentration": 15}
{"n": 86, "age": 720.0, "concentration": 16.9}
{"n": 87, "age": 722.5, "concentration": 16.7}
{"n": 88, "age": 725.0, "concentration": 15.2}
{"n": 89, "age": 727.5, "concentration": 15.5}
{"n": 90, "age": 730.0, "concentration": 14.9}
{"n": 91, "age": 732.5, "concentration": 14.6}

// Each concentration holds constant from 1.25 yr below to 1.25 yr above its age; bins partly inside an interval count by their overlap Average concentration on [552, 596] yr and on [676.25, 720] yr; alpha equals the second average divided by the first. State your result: 1.0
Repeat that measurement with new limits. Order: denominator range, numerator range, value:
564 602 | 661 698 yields 1.02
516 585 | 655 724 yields 0.85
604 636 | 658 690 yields 0.78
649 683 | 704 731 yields 1.21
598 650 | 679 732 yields 0.94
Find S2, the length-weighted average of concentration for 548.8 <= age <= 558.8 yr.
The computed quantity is 18.5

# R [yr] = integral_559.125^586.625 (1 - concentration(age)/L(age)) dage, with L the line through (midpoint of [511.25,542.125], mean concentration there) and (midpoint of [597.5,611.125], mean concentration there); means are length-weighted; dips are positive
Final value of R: 3.8 yr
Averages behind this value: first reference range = 18.6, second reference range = 16.6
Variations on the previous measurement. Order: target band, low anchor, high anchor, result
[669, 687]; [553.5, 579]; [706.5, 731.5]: 0.9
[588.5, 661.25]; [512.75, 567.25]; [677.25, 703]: 6.8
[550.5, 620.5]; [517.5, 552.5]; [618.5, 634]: 8.4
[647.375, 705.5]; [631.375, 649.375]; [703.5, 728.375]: 6.0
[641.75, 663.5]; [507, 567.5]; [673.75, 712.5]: 5.0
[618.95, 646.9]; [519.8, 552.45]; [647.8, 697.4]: -3.7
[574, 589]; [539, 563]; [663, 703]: 4.1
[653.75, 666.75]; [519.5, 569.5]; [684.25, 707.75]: 4.6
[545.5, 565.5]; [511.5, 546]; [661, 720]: -0.6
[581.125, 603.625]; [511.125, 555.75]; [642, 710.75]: 3.8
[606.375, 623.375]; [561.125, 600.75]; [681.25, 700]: -2.4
